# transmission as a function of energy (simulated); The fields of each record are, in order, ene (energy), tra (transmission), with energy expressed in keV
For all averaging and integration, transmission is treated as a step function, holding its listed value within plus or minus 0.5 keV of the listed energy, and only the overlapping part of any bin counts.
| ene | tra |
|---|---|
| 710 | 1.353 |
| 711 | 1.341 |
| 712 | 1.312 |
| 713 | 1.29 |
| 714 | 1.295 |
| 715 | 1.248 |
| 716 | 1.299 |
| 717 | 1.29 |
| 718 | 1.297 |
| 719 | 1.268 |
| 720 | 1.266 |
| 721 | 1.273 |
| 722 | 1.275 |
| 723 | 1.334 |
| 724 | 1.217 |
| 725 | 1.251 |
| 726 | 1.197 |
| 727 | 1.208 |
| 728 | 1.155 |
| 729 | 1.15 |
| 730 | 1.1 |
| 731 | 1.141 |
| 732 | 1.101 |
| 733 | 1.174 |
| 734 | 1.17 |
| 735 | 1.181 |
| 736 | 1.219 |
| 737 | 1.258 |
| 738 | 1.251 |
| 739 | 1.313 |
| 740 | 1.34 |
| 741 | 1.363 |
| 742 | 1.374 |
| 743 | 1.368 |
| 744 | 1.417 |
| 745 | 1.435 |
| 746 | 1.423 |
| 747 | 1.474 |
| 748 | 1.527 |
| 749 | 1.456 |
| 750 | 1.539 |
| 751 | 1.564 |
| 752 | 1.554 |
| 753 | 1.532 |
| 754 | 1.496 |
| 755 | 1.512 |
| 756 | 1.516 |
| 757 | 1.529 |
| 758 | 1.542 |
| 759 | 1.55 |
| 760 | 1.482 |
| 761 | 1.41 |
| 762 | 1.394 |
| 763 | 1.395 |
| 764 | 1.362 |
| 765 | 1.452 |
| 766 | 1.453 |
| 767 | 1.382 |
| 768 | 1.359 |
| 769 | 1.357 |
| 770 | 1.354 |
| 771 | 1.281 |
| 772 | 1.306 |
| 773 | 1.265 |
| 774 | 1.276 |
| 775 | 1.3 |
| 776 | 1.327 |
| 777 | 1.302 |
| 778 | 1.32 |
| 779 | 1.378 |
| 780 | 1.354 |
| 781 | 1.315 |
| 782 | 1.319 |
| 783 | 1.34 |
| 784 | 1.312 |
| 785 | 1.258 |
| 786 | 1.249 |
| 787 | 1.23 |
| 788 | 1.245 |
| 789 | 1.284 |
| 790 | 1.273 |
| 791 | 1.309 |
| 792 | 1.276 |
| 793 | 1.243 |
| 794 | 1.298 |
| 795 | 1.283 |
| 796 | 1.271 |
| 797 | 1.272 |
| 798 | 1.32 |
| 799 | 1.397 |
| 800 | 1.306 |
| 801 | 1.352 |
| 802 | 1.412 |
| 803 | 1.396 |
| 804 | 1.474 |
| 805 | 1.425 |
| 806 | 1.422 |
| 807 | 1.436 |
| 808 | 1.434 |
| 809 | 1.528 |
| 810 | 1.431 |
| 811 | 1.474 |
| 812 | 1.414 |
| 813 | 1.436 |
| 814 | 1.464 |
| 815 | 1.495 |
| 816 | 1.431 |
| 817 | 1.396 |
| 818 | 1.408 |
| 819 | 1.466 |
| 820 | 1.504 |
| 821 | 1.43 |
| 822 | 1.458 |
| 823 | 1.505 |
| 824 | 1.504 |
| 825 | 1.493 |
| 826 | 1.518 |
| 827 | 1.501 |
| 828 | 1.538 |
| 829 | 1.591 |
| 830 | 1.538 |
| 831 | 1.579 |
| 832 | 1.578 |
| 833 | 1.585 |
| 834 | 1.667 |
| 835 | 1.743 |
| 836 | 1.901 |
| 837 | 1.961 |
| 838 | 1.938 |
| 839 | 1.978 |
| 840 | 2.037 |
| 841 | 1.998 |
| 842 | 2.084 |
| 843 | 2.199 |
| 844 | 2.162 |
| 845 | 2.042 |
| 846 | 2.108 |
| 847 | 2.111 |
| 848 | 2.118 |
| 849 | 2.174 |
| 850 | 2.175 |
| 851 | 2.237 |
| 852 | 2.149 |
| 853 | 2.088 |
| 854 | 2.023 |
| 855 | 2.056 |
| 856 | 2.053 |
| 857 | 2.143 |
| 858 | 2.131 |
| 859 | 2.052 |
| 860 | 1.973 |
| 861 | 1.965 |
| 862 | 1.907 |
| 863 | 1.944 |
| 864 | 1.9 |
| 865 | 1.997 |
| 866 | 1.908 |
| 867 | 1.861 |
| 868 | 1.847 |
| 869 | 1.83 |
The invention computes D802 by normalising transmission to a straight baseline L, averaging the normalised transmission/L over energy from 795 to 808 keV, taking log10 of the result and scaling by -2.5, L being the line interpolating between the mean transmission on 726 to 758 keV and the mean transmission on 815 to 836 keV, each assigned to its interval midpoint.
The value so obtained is 0.081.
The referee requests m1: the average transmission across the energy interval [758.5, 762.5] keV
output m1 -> 1.46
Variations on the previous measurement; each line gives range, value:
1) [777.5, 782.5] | 1.34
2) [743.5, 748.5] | 1.46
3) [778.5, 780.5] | 1.37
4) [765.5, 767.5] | 1.42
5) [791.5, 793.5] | 1.26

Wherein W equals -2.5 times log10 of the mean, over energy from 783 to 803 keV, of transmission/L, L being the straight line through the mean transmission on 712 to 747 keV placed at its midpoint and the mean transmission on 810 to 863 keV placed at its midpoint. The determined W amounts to 0.21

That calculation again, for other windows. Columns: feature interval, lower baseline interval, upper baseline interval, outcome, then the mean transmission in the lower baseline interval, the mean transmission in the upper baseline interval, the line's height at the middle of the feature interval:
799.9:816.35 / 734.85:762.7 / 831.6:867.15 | 0.23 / 1.43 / 2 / 1.77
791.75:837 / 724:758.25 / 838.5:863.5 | 0.25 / 1.34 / 2.08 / 1.83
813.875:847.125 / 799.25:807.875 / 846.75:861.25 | 0.05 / 1.4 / 2.1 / 1.77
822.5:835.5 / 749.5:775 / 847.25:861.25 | 0.22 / 1.43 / 2.1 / 1.92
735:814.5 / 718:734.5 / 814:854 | 0.06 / 1.21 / 1.78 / 1.46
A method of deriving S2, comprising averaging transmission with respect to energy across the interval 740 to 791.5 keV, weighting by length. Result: 1.39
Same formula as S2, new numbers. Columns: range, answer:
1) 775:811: 1.34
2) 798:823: 1.43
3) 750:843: 1.46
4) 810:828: 1.47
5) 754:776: 1.4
